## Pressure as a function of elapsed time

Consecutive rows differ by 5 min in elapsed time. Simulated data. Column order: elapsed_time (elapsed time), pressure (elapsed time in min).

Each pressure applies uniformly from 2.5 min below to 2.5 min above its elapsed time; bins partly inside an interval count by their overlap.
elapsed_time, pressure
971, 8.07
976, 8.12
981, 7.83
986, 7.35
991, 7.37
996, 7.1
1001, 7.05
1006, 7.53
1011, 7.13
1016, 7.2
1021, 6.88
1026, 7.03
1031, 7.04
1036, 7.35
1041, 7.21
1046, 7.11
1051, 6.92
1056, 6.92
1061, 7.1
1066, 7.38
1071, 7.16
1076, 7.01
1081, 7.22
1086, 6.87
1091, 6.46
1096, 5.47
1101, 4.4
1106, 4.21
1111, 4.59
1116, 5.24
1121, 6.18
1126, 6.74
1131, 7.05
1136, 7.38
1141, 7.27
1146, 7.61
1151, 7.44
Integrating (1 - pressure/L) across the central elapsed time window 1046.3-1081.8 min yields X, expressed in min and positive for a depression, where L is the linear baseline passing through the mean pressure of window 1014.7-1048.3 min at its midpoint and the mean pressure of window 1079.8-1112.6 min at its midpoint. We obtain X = -4.3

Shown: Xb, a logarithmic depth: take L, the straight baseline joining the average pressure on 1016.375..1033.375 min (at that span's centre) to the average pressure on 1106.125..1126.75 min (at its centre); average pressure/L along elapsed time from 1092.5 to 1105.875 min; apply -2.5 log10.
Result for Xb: 0.17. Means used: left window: 7.01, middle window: 4.92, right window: 5.43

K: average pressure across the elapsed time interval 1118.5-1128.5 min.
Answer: 6.46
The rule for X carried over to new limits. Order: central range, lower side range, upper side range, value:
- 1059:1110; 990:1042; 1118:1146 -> 5.62 min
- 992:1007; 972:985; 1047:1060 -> 0.85 min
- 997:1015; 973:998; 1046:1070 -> 0.52 min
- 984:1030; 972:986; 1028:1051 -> 2.20 min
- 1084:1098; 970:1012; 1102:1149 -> 0.57 min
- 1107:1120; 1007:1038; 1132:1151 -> 4.17 min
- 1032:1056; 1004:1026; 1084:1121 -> -2.03 min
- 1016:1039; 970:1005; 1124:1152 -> 1.13 min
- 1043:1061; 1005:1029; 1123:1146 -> 0.32 min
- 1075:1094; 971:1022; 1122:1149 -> 1.06 min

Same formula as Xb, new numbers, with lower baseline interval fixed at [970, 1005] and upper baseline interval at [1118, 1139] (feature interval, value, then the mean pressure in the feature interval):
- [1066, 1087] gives -0.006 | 7.12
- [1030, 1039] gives 0.011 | 7.22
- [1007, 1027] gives 0.043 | 7.1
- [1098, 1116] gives 0.456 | 4.55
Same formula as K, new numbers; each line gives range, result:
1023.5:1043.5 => 7.16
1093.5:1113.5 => 4.67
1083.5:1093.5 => 6.67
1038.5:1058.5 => 7.04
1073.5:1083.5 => 7.12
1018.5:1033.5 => 6.98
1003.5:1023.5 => 7.19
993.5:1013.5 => 7.2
